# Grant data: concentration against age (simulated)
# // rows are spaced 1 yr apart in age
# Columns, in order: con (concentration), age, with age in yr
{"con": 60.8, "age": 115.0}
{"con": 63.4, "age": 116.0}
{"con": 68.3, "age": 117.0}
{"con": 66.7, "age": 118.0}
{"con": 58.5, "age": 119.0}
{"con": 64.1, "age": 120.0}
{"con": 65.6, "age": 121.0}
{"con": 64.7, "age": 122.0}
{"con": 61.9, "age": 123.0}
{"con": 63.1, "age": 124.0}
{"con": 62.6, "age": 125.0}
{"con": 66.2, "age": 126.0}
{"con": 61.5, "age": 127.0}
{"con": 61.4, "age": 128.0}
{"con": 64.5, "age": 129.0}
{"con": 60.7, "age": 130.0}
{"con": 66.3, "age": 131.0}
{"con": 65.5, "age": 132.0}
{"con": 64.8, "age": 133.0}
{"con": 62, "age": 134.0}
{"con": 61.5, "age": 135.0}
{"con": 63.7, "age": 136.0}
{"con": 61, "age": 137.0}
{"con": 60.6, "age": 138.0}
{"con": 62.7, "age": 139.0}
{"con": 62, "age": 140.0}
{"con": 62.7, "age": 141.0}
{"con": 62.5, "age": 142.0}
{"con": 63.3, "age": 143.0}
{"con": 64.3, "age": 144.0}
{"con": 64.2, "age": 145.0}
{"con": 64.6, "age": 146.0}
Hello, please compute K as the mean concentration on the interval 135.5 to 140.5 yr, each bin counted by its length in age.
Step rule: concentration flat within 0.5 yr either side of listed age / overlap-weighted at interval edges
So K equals 62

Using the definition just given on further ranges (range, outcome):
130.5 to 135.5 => 64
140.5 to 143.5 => 62.8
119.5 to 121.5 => 64.8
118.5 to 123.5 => 63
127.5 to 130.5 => 62.2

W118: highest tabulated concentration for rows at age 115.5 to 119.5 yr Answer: 68.3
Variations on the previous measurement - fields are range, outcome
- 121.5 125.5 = 64.7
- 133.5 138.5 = 63.7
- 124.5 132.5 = 66.3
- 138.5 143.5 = 63.3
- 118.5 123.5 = 65.6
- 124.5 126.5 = 66.2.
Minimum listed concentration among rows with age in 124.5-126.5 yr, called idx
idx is 62.6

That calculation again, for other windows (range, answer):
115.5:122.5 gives 58.5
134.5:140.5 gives 60.6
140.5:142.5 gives 62.5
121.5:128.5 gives 61.4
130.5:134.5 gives 62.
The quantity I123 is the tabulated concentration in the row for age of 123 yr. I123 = 61.9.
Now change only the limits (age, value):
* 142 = 62.5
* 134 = 62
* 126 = 66.2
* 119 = 58.5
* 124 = 63.1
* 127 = 61.5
